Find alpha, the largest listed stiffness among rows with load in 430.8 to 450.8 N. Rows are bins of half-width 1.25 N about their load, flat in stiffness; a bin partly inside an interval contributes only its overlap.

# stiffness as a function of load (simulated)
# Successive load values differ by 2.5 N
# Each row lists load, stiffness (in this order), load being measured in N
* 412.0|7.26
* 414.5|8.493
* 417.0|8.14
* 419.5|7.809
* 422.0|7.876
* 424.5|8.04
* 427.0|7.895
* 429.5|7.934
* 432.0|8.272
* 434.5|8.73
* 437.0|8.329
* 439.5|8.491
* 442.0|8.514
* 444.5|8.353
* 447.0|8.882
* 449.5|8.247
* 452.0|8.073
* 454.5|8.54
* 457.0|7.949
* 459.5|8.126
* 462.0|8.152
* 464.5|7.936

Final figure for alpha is 8.882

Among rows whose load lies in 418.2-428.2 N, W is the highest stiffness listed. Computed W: 8.04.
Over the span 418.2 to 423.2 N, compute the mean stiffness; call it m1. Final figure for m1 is 7.85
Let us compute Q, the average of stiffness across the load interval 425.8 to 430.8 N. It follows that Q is 7.92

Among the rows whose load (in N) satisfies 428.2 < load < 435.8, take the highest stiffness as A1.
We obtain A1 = 8.73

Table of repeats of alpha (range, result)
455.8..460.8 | 8.126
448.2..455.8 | 8.54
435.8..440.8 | 8.491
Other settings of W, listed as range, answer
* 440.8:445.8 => 8.514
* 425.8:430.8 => 7.934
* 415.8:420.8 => 8.14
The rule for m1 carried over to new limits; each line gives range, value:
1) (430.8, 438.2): 8.45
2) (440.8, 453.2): 8.41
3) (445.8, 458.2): 8.34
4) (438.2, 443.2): 8.5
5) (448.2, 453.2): 8.17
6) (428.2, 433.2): 8.1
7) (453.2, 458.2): 8.25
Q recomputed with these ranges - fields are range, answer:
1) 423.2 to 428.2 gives 7.97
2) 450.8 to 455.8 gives 8.31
